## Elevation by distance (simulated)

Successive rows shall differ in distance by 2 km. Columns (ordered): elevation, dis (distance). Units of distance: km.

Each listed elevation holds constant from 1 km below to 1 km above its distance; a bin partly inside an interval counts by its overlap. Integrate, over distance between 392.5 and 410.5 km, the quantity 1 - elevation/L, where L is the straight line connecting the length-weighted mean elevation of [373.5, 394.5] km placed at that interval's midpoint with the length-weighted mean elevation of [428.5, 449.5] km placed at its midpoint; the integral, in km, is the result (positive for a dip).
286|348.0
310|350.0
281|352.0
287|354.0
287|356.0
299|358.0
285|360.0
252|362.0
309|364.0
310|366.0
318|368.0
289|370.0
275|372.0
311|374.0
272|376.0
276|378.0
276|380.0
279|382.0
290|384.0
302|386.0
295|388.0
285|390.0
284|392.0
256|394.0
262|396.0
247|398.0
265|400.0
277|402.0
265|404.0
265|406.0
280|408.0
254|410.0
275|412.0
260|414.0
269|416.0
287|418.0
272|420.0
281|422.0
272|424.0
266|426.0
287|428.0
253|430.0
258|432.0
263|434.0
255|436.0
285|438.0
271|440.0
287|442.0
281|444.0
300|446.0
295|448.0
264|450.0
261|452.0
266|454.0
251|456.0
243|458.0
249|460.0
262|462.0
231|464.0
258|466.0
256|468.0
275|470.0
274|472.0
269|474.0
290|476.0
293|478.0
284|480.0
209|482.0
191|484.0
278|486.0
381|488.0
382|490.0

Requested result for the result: 1.1 km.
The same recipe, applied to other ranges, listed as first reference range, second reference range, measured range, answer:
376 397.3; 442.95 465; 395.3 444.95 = 0.41 km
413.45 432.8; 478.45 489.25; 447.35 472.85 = 1.13 km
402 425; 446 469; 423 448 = -0.82 km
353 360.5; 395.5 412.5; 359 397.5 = -0.88 km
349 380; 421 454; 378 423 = 1.28 km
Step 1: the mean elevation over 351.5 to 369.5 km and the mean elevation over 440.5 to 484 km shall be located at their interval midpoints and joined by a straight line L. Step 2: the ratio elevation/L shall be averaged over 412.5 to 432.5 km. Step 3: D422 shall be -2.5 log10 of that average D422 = 0.018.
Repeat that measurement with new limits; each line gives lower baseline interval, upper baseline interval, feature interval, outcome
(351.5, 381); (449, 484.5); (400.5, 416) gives 0.03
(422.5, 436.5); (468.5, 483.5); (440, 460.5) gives -0.02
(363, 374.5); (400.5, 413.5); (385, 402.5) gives 0.02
